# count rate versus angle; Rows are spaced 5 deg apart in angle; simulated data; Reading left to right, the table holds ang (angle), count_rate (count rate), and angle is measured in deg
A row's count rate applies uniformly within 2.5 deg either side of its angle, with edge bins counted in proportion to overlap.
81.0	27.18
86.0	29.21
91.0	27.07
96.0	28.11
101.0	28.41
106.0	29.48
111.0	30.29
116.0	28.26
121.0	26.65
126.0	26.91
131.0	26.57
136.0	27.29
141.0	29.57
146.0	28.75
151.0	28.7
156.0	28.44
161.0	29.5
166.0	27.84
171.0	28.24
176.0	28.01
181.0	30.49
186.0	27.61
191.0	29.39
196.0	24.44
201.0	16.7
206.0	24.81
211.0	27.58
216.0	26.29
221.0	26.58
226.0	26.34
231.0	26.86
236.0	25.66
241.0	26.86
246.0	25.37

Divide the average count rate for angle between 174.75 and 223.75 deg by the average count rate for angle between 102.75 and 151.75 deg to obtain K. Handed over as 0.9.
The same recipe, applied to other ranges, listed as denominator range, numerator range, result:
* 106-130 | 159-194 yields 1.02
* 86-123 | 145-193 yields 1.01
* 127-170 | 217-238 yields 0.93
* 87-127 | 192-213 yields 0.84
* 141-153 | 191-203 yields 0.78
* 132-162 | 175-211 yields 0.91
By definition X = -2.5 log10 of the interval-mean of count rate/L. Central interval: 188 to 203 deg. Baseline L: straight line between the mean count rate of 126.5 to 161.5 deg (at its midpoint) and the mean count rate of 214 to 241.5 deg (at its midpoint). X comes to 0.14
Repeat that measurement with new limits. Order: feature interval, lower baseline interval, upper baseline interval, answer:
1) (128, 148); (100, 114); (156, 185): 0.04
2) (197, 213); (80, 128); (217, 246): 0.16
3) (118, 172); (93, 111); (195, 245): -0.02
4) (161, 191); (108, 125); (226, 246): -0.05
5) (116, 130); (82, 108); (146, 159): 0.06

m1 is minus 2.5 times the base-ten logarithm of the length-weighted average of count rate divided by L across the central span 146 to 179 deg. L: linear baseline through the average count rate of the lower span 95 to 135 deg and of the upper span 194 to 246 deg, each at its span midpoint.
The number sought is -0.07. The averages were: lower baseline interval 28.1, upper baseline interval 25.2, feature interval 28.5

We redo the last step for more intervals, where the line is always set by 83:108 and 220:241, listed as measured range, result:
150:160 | -0.04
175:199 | -0.03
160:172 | -0.04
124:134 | 0.05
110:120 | -0.02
